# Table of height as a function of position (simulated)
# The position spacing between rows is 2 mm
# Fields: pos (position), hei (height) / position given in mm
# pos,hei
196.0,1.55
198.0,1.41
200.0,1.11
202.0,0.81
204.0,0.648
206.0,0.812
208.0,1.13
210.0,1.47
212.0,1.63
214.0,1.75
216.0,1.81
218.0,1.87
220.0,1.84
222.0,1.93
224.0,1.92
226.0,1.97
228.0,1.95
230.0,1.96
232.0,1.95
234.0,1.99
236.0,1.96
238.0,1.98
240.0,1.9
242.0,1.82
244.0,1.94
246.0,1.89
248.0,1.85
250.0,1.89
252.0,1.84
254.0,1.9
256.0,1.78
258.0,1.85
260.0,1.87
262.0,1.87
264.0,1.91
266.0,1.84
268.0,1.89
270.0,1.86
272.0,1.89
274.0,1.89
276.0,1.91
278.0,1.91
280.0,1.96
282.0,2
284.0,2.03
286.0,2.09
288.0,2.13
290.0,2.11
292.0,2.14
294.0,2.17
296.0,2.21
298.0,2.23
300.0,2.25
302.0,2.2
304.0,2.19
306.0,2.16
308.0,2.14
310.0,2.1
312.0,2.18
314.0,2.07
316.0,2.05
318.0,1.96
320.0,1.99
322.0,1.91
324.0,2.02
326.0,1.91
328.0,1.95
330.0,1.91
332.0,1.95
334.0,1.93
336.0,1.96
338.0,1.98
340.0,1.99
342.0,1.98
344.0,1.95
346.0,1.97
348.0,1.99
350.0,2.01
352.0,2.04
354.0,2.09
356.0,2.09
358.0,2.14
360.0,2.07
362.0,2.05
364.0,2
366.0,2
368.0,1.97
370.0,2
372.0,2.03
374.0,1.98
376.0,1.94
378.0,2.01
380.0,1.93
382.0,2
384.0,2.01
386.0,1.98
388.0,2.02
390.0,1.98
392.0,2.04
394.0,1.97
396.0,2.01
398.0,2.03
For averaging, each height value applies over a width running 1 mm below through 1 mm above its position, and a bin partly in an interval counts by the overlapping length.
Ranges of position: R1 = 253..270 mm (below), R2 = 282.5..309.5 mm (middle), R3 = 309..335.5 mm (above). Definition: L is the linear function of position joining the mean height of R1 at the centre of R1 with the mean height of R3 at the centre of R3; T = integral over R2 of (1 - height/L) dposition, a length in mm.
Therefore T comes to -3.0 mm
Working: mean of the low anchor 1.86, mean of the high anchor 1.99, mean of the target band 2.15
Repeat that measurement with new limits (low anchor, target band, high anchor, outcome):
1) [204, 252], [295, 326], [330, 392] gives -3.1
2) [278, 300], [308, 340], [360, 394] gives 1.0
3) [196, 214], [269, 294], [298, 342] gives -3.5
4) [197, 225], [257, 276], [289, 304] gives 0.5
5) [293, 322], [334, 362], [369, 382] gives 0.3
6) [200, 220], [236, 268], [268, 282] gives -3.3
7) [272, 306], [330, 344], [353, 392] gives 0.6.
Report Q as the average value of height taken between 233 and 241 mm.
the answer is 1.96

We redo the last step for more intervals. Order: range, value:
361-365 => 2.02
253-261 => 1.85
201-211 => 0.974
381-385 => 2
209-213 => 1.55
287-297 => 2.15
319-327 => 1.96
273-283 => 1.93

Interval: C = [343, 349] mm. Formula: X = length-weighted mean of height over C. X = 1.97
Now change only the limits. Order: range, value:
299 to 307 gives 2.2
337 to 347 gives 1.97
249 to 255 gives 1.88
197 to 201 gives 1.26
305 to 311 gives 2.13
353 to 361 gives 2.1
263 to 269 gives 1.88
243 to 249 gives 1.89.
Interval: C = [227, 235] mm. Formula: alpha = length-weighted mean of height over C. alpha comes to 1.96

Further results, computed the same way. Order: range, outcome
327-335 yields 1.94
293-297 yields 2.19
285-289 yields 2.11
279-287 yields 2.02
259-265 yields 1.88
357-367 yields 2.05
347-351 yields 2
